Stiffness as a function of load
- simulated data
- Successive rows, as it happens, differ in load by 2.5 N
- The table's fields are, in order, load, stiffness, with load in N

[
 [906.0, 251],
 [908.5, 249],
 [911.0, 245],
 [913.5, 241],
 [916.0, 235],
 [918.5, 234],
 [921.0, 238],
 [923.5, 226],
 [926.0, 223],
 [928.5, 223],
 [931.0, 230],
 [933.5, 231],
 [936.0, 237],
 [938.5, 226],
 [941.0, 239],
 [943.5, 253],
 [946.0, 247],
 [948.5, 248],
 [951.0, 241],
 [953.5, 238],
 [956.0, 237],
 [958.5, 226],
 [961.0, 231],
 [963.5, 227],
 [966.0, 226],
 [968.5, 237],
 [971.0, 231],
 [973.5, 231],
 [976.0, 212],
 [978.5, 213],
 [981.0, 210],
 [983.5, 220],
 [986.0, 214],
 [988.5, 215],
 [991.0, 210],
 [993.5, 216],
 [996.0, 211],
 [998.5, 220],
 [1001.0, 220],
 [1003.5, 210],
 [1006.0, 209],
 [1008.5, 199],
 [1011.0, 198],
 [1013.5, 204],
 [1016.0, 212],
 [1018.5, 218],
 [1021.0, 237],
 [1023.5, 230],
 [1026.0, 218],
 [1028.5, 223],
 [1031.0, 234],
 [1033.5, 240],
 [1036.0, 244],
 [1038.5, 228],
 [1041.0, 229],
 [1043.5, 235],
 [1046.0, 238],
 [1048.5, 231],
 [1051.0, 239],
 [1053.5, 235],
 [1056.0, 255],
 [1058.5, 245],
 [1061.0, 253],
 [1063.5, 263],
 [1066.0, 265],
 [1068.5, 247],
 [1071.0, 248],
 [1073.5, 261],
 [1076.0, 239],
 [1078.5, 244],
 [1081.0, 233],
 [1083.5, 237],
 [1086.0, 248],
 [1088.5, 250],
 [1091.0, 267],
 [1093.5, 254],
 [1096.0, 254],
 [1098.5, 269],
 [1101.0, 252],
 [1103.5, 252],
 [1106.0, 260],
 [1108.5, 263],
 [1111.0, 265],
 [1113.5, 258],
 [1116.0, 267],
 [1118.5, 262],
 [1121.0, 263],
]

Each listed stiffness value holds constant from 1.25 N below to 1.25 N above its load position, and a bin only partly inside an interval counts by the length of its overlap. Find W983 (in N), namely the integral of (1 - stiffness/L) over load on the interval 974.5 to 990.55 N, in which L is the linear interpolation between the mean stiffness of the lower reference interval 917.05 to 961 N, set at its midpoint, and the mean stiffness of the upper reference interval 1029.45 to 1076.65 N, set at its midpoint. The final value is 1.6 N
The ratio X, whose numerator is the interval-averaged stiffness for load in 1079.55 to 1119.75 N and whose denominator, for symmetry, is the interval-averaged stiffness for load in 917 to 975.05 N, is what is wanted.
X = 1.09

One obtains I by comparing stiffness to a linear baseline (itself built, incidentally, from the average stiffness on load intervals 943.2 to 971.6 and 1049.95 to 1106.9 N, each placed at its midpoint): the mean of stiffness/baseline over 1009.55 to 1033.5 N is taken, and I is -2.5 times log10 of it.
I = 0.11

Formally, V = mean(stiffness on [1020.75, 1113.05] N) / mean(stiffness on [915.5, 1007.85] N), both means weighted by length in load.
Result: 1.08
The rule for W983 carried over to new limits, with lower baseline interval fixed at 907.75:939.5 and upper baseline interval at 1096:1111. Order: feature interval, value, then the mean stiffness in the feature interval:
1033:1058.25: 1.34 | 238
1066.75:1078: 0.25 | 249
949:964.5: 0.27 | 234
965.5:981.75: 1.18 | 223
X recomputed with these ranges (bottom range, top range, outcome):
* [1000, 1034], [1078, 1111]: 1.16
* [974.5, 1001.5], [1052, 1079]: 1.17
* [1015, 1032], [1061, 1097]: 1.12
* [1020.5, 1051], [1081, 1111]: 1.10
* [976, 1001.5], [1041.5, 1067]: 1.14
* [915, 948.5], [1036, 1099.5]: 1.05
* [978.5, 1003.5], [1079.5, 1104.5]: 1.17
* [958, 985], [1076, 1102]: 1.12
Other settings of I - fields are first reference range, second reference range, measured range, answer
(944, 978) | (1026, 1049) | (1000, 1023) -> 0.10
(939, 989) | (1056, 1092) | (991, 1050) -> 0.09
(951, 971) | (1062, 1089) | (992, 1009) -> 0.12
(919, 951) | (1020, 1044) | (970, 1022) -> 0.09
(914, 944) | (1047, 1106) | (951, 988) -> 0.06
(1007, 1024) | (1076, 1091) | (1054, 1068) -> -0.09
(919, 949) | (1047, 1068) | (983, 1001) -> 0.12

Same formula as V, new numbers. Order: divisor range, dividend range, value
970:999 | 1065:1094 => 1.15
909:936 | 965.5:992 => 0.94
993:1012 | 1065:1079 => 1.19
